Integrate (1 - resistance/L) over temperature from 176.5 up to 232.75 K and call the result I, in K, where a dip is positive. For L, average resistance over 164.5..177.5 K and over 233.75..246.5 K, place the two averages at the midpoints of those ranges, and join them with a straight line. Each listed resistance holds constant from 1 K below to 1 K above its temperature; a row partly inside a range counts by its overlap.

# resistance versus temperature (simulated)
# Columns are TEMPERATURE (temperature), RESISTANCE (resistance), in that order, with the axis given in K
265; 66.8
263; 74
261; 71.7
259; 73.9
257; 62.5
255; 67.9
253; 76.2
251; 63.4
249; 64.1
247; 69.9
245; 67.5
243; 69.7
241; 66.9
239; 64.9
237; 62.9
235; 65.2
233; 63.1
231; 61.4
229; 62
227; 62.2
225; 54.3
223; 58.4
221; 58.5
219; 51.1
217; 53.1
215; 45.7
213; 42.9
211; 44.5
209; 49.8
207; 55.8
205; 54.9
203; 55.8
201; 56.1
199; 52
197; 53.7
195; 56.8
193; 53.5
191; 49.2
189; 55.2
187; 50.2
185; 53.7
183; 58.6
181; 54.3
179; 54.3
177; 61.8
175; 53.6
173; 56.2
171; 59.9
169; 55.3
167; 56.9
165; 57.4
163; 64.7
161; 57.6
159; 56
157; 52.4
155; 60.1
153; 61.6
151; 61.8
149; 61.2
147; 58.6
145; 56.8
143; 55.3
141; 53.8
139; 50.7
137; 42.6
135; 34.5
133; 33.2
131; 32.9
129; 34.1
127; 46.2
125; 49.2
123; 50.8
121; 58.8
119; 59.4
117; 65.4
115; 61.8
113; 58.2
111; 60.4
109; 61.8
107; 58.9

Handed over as 6.58 K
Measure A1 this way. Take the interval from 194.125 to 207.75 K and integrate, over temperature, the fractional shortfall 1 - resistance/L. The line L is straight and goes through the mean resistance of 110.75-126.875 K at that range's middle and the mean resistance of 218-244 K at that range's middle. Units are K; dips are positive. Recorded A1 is 1.23 K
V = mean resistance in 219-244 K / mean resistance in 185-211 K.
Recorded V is 1.16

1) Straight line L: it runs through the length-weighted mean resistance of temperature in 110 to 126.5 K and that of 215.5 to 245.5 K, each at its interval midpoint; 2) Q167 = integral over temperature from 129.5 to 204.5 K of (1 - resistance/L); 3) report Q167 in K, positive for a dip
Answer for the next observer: 6.7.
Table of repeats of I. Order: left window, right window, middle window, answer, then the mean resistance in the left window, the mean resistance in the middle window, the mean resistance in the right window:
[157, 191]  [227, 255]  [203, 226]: 3.77 K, 56.3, 51.9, 65.9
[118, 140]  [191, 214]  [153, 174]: -4.18 K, 44.8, 57.8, 52.2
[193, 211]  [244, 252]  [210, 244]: 1.52 K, 53.8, 58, 66.2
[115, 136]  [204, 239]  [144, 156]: -2.58 K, 47.2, 60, 55.9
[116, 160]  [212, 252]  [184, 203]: 1.10 K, 51.6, 53.5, 60.4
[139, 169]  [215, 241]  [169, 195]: 1.48 K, 57.8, 55.1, 59.5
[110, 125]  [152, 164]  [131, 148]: 3.30 K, 58.6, 47.3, 58.7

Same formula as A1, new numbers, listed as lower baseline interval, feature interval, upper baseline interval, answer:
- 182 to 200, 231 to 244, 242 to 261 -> 0.0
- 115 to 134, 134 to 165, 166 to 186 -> -1.6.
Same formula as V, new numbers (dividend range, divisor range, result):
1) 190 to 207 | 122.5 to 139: 1.33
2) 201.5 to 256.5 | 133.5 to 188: 1.08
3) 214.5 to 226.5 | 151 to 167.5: 0.93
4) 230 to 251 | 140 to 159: 1.13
